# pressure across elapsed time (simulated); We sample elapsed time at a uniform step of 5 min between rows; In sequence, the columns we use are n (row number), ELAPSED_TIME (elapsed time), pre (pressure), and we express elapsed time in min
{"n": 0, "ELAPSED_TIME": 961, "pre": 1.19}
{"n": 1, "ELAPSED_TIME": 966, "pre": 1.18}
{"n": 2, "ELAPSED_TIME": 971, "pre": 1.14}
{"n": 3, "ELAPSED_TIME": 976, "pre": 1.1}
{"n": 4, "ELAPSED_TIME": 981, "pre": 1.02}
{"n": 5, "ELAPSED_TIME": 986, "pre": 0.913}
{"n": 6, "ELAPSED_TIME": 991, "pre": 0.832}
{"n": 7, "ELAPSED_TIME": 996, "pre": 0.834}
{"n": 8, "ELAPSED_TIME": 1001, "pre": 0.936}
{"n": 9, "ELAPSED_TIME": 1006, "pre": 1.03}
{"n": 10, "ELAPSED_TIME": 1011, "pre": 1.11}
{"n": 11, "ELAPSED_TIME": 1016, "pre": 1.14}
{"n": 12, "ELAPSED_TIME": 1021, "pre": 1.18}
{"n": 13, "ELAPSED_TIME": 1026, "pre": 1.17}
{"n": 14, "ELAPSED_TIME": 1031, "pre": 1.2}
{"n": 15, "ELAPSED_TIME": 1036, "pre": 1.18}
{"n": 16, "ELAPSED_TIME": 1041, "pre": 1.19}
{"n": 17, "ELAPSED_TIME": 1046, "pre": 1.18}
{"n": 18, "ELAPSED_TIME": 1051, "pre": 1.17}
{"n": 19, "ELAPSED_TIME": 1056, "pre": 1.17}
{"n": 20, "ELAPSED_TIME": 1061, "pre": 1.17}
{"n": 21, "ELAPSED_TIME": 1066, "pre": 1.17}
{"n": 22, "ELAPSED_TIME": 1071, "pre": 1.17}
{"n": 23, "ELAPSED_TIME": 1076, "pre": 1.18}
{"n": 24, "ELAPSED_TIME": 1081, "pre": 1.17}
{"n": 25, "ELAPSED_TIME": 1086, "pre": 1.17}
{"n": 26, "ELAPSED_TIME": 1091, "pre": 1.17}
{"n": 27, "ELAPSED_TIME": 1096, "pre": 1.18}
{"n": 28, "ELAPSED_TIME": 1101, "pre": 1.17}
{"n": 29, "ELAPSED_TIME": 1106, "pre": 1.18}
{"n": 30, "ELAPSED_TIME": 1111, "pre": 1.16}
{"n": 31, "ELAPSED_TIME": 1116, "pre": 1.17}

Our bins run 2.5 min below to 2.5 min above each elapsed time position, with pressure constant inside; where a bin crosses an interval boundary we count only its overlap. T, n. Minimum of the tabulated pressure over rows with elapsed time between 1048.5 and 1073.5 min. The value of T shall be 1.17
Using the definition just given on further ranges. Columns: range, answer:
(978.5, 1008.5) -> 0.832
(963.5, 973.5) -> 1.14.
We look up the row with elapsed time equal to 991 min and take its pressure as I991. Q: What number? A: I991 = 0.832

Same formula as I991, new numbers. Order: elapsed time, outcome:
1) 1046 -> 1.18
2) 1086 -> 1.17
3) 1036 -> 1.18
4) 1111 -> 1.16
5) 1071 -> 1.17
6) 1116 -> 1.17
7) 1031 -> 1.2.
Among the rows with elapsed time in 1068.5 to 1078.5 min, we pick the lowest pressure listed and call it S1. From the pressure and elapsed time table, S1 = 1.17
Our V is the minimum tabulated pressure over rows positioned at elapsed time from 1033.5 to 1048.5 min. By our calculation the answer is 1.18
